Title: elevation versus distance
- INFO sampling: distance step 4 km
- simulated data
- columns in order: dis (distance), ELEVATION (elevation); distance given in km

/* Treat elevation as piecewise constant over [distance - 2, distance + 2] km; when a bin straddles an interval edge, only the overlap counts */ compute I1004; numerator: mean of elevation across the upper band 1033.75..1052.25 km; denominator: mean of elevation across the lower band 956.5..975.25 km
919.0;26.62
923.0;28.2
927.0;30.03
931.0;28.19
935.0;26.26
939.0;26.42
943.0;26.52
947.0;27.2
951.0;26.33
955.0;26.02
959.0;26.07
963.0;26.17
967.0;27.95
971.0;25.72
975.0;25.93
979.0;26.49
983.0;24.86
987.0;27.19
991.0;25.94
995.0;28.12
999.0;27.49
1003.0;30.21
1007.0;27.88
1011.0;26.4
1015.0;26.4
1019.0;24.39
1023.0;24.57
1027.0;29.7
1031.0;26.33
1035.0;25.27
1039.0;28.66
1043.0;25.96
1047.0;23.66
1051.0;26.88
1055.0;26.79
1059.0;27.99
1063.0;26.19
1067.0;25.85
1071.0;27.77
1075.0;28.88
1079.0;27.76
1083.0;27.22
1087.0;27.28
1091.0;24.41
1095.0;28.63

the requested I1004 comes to 1.0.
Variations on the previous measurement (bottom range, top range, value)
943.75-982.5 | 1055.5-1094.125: 1.03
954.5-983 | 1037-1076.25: 1.02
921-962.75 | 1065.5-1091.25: 1.01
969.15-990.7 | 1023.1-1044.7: 1.04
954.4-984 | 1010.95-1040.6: 1.01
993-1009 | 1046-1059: 0.92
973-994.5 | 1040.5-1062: 1.00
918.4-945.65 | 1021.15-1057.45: 0.96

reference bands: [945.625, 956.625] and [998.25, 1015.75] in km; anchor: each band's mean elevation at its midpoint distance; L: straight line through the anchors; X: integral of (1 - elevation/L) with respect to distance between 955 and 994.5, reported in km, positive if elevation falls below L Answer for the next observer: 1.1 km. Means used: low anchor 26.5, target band 26.3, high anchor 27.8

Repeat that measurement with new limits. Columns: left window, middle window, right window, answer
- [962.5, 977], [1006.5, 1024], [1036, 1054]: 0.3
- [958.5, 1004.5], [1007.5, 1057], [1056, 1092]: 1.3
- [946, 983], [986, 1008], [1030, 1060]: -1.2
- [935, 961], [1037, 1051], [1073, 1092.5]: 0.4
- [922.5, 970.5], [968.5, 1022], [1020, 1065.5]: 0.2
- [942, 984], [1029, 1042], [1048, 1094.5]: 0.0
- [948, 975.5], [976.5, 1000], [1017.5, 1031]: -0.3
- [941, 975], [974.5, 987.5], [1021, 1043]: 0.3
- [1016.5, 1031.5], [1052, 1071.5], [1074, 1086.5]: 0.3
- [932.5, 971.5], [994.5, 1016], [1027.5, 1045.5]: -0.9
